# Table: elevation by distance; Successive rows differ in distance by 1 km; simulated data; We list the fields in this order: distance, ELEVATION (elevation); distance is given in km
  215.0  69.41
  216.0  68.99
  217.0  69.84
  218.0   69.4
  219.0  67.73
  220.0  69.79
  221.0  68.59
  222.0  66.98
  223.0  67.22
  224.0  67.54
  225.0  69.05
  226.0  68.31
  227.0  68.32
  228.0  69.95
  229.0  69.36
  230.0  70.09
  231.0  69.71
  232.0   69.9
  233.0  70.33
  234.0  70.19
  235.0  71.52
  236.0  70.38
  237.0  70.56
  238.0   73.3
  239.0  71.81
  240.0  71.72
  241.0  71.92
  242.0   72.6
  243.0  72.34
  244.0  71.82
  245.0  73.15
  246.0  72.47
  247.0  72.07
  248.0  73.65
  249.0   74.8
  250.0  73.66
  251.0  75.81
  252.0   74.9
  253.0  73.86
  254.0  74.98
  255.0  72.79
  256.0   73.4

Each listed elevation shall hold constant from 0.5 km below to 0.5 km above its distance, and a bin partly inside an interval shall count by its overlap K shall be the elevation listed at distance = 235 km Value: 71.52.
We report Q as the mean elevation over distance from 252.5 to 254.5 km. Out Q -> 74.4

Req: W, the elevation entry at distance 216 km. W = 68.99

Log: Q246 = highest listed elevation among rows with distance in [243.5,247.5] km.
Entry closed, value 73.15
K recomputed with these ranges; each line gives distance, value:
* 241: 71.92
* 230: 70.09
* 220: 69.79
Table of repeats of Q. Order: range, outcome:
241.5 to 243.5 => 72.5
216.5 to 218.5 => 69.6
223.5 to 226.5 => 68.3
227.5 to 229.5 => 69.7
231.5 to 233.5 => 70.1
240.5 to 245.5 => 72.4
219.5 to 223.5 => 68.1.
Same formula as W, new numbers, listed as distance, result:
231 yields 69.71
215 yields 69.41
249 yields 74.8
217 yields 69.84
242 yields 72.6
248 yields 73.65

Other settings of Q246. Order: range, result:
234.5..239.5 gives 73.3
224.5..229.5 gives 69.95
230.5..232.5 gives 69.9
